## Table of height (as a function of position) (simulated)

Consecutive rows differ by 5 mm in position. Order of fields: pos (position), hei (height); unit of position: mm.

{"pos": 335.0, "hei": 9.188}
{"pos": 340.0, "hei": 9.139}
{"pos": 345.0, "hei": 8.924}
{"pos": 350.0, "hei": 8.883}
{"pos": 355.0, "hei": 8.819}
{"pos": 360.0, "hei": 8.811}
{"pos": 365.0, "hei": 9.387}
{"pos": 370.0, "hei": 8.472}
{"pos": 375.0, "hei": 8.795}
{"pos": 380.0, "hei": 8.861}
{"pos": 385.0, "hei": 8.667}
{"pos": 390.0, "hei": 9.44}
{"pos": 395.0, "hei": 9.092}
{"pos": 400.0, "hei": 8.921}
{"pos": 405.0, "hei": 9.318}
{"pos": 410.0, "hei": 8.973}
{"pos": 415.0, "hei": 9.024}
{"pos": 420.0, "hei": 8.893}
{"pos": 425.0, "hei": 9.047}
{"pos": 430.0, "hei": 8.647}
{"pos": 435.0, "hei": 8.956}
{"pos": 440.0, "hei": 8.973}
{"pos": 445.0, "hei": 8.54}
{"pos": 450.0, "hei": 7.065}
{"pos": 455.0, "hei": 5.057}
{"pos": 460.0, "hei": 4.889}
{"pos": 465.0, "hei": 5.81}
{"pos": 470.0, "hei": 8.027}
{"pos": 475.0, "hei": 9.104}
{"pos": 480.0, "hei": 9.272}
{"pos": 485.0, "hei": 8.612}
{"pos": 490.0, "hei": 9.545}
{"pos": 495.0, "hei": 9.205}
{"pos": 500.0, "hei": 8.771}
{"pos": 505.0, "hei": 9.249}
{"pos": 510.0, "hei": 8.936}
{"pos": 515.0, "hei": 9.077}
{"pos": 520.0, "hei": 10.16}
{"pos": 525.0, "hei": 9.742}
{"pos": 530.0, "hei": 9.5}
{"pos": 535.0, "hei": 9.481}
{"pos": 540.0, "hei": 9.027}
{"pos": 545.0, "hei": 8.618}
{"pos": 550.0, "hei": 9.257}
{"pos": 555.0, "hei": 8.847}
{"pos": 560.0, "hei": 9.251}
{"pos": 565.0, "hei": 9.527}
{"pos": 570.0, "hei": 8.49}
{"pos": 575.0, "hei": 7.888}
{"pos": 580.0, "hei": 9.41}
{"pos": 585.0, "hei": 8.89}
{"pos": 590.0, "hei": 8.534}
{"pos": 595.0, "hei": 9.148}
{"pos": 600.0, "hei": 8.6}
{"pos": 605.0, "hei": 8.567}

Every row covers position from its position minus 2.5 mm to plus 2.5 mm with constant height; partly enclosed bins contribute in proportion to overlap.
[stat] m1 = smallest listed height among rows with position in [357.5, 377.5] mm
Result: 8.472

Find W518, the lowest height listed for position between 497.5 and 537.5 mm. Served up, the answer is 8.771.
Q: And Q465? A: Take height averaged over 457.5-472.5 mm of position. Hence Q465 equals 6.24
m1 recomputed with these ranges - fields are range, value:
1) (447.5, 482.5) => 4.889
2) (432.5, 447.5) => 8.54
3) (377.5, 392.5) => 8.667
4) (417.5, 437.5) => 8.647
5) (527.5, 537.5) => 9.481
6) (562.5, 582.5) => 7.888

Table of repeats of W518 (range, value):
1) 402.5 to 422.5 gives 8.893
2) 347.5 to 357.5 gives 8.819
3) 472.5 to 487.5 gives 8.612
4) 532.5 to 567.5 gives 8.618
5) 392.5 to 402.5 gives 8.921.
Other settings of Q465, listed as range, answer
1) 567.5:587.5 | 8.67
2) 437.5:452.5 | 8.19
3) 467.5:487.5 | 8.75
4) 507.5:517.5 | 9.01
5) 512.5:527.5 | 9.66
